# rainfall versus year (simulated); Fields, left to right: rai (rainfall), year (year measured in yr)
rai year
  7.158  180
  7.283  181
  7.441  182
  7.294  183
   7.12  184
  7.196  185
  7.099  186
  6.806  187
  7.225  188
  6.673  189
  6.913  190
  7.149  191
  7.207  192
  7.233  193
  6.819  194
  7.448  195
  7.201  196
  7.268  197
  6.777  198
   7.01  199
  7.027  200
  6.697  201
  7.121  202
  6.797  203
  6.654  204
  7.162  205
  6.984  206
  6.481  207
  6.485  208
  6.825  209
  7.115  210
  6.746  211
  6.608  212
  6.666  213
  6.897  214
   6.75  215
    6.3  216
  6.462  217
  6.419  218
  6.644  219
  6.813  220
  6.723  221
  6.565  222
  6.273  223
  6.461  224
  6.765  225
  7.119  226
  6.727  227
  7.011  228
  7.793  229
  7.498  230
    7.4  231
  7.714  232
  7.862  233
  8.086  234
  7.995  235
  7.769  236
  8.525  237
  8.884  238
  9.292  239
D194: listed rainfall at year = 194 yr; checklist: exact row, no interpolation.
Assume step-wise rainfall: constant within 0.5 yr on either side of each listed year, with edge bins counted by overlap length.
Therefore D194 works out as 6.819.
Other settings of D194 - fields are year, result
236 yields 7.769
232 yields 7.714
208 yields 6.485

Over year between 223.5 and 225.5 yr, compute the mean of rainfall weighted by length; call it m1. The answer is 6.61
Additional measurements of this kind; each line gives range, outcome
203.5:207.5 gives 6.82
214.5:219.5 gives 6.52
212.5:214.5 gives 6.78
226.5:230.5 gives 7.26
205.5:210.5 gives 6.78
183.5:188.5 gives 7.09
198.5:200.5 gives 7.02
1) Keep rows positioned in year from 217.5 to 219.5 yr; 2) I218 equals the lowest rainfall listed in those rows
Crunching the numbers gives 6.419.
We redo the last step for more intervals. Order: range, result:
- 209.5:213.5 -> 6.608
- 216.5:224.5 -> 6.273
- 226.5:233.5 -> 6.727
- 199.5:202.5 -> 6.697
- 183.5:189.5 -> 6.673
